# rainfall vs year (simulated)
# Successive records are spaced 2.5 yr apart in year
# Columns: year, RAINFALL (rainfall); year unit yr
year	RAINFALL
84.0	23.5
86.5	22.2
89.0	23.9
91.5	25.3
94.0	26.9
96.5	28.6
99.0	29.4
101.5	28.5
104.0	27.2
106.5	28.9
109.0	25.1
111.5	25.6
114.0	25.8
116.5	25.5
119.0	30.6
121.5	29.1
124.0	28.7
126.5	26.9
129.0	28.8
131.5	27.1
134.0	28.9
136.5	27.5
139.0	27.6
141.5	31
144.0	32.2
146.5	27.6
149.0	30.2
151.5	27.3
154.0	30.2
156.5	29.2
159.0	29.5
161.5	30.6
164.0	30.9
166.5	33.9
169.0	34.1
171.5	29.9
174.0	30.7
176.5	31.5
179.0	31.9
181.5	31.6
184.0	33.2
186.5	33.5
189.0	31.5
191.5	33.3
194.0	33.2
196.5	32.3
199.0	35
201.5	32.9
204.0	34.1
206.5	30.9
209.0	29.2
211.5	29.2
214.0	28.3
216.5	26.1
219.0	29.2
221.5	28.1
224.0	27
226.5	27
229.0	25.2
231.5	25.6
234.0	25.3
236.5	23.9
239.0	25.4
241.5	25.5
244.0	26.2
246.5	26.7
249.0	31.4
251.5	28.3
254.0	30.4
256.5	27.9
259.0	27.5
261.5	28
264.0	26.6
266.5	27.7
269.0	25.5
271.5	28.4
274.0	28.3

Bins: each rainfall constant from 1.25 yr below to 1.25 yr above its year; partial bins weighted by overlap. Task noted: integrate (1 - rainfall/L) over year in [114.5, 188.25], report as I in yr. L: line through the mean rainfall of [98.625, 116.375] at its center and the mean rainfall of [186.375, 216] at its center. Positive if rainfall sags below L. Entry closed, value -1.8 yr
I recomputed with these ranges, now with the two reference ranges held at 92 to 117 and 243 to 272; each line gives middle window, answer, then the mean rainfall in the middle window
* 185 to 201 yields -3.2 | 33.1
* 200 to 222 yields -1.8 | 29.9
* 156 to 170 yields -2.0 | 31.4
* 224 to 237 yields 1.0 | 25.6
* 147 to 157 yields -0.6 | 29.1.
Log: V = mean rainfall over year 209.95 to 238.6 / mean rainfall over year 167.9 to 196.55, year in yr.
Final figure 0.83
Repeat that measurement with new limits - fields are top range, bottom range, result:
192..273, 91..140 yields 1.03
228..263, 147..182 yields 0.88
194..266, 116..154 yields 0.99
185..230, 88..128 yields 1.11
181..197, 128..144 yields 1.14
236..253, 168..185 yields 0.85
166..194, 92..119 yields 1.18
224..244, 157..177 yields 0.82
